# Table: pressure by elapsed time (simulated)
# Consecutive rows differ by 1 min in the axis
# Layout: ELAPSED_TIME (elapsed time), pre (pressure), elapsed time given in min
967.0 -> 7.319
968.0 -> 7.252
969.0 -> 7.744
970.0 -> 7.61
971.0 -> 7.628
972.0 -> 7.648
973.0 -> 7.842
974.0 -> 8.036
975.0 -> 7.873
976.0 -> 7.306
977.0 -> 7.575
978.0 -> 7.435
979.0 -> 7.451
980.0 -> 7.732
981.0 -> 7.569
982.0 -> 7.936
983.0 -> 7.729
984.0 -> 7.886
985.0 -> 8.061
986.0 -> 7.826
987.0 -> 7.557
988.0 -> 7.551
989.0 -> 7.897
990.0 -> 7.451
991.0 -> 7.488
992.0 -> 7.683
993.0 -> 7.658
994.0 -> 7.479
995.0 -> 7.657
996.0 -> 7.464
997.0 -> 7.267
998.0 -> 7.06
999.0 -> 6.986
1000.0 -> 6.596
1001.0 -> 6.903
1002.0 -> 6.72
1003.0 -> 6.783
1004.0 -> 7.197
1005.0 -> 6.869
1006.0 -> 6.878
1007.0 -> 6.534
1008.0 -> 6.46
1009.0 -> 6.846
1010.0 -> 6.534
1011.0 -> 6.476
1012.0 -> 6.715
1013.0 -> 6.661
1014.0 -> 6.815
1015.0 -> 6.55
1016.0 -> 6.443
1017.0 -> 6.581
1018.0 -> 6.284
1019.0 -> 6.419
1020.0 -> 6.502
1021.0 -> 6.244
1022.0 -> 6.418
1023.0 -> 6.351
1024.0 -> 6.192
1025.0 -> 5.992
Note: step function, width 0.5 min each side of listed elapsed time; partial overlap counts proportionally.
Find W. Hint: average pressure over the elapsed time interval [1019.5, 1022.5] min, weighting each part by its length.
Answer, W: 6.39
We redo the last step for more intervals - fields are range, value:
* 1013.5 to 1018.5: 6.53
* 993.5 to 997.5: 7.47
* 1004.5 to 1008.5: 6.69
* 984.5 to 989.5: 7.78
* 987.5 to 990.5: 7.63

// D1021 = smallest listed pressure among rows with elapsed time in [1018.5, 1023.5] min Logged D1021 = 6.244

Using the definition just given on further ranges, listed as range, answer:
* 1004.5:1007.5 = 6.534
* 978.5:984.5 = 7.451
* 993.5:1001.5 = 6.596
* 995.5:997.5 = 7.267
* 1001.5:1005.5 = 6.72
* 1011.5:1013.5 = 6.661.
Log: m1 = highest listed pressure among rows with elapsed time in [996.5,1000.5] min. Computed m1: 7.267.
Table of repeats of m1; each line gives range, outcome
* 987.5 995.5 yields 7.897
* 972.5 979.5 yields 8.036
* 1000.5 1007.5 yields 7.197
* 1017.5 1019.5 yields 6.419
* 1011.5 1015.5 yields 6.815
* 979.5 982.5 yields 7.936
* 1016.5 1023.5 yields 6.581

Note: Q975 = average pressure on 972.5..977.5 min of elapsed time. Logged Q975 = 7.73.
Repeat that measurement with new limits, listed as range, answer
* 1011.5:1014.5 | 6.73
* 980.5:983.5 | 7.74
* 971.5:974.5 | 7.84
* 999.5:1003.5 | 6.75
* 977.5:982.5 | 7.62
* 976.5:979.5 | 7.49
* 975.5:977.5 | 7.44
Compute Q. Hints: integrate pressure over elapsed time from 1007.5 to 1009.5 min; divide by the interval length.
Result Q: 6.65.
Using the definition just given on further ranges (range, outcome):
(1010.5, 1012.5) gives 6.6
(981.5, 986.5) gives 7.89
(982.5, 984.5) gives 7.81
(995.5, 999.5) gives 7.19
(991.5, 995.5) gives 7.62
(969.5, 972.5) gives 7.63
